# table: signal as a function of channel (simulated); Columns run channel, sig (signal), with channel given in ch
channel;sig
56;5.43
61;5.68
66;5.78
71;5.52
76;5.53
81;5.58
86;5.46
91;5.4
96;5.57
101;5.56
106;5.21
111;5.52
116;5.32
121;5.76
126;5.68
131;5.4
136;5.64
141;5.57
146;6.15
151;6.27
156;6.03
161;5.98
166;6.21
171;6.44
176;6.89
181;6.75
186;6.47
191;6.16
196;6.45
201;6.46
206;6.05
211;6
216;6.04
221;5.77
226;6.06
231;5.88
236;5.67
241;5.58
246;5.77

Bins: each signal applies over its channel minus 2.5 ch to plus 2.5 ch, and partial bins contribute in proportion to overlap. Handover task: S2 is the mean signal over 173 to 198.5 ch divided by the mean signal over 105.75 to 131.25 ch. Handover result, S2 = 1.2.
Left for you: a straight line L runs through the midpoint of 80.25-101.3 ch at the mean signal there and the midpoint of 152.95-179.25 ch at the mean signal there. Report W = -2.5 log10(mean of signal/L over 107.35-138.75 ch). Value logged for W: 0.06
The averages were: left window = 5.5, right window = 6.32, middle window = 5.54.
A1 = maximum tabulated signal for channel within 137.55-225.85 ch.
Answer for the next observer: 6.89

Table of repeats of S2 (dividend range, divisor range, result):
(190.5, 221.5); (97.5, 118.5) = 1.14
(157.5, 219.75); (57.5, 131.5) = 1.14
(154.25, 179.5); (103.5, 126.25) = 1.16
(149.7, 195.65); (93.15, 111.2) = 1.17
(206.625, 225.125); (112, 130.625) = 1.07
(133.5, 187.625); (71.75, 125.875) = 1.13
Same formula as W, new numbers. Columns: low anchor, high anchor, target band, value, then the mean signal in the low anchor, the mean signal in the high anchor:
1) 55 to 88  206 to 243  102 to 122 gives 0.04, 5.58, 5.87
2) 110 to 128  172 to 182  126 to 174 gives 0.05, 5.57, 6.77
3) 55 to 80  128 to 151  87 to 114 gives 0.04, 5.6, 5.75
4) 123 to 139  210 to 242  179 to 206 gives -0.12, 5.58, 5.86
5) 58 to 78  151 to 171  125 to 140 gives 0.08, 5.62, 6.14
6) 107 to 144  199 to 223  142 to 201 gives -0.09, 5.55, 6.06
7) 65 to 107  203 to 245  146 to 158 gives -0.09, 5.51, 5.88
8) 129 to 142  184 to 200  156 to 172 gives -0.04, 5.54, 6.37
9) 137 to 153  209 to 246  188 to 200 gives -0.08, 5.95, 5.85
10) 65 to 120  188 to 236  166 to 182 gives -0.13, 5.49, 6.08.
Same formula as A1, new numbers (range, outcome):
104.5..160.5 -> 6.27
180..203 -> 6.75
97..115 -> 5.56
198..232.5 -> 6.46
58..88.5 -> 5.78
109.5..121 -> 5.76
